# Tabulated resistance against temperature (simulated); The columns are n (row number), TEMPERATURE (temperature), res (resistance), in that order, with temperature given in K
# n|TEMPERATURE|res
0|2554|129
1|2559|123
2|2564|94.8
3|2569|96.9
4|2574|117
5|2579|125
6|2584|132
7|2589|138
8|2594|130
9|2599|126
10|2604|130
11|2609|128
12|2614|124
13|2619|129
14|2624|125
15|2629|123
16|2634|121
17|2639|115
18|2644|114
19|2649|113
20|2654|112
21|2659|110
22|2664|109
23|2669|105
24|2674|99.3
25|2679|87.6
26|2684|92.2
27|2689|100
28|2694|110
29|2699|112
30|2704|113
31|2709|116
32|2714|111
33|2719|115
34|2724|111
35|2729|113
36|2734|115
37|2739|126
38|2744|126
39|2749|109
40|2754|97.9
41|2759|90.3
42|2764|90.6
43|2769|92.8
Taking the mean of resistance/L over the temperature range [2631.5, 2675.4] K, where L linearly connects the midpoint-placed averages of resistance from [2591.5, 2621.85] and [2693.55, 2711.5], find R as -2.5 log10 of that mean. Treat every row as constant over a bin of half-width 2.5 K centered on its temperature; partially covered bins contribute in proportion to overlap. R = 0.09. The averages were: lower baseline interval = 128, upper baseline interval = 113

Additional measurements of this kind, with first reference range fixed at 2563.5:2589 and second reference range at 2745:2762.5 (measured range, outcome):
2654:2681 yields 0.06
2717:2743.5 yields -0.14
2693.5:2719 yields -0.08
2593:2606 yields -0.12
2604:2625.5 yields -0.12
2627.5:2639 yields -0.08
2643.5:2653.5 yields -0.03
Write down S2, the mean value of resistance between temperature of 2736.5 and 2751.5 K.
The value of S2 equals 120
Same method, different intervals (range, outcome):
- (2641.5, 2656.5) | 113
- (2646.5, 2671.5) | 110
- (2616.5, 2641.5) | 123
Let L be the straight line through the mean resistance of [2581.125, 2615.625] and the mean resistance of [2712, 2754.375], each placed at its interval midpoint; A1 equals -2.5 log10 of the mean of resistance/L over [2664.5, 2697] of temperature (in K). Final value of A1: 0.20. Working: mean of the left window 130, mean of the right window 115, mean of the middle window 99.8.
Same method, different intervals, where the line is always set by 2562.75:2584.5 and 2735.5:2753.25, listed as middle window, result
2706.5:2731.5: 0.04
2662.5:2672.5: 0.09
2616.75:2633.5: -0.10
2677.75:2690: 0.24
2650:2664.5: 0.04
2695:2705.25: 0.04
